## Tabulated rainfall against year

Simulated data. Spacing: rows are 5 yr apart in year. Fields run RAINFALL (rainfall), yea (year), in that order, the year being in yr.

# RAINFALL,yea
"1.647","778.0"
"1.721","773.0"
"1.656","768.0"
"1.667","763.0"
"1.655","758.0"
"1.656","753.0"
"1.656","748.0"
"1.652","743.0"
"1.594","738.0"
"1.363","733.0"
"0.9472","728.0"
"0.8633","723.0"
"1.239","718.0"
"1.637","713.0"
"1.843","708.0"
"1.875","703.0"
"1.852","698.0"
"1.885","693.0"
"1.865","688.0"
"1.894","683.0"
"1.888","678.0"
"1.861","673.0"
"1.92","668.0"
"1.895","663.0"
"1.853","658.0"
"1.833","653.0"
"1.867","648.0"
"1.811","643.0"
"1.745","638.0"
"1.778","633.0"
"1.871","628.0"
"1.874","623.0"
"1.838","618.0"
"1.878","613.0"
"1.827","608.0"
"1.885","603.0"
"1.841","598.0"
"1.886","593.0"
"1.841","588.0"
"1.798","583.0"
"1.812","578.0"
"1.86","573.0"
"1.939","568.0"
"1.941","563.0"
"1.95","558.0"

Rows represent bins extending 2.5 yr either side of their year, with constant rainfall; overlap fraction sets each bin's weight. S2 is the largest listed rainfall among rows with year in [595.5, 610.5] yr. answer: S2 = 1.885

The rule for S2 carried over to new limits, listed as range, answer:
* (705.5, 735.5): 1.843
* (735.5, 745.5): 1.652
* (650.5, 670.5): 1.92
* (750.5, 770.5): 1.667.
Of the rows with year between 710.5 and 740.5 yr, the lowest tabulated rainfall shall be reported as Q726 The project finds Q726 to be 0.8633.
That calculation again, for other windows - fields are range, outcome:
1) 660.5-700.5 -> 1.852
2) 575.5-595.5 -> 1.798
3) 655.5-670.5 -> 1.853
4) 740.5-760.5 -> 1.652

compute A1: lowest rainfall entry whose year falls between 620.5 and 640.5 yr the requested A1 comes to 1.745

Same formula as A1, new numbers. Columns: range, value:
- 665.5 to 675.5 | 1.861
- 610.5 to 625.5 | 1.838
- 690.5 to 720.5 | 1.239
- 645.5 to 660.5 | 1.833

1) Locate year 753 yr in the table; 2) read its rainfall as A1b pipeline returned 1.656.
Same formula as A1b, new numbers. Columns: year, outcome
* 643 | 1.811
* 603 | 1.885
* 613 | 1.878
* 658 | 1.853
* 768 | 1.656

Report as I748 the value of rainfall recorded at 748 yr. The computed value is 1.656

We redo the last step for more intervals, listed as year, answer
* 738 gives 1.594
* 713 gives 1.637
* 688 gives 1.865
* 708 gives 1.843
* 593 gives 1.886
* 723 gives 0.8633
